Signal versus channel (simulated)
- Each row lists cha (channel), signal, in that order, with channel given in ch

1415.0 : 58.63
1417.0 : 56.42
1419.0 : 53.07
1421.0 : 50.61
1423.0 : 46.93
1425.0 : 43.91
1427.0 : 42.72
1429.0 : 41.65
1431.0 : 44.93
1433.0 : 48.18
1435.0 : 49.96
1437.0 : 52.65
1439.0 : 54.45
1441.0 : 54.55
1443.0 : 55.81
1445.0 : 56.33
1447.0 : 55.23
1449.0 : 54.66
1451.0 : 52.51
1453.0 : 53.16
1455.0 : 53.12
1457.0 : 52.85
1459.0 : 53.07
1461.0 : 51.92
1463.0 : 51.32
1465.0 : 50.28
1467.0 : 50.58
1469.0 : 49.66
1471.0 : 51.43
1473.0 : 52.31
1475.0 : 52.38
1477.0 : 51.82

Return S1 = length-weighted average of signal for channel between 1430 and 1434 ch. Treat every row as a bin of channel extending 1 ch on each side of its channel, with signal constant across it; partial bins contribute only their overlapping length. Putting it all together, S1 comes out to 46.6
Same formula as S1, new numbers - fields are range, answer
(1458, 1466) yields 51.6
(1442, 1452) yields 54.9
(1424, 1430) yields 42.8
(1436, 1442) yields 53.9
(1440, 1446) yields 55.6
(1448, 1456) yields 53.4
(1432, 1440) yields 51.3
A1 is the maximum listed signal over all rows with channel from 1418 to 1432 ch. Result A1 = 53.07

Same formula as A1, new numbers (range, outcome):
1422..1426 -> 46.93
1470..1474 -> 52.31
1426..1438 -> 52.65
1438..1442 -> 54.55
